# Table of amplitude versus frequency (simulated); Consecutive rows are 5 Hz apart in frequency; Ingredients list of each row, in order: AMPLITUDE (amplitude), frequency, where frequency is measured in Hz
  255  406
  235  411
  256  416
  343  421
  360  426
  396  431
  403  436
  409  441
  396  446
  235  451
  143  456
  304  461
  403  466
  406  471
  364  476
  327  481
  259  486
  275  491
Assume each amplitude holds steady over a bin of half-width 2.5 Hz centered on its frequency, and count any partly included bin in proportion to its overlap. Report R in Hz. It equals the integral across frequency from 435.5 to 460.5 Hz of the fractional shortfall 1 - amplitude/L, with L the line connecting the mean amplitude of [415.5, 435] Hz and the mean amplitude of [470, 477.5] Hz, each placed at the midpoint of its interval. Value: 3.8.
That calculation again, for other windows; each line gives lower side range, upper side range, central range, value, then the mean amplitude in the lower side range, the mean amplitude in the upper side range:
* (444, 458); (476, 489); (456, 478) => -4.69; 257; 306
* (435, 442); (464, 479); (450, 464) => 5.77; 406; 388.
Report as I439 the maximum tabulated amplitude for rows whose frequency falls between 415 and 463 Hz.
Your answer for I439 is 409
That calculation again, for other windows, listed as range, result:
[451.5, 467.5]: 403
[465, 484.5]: 406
